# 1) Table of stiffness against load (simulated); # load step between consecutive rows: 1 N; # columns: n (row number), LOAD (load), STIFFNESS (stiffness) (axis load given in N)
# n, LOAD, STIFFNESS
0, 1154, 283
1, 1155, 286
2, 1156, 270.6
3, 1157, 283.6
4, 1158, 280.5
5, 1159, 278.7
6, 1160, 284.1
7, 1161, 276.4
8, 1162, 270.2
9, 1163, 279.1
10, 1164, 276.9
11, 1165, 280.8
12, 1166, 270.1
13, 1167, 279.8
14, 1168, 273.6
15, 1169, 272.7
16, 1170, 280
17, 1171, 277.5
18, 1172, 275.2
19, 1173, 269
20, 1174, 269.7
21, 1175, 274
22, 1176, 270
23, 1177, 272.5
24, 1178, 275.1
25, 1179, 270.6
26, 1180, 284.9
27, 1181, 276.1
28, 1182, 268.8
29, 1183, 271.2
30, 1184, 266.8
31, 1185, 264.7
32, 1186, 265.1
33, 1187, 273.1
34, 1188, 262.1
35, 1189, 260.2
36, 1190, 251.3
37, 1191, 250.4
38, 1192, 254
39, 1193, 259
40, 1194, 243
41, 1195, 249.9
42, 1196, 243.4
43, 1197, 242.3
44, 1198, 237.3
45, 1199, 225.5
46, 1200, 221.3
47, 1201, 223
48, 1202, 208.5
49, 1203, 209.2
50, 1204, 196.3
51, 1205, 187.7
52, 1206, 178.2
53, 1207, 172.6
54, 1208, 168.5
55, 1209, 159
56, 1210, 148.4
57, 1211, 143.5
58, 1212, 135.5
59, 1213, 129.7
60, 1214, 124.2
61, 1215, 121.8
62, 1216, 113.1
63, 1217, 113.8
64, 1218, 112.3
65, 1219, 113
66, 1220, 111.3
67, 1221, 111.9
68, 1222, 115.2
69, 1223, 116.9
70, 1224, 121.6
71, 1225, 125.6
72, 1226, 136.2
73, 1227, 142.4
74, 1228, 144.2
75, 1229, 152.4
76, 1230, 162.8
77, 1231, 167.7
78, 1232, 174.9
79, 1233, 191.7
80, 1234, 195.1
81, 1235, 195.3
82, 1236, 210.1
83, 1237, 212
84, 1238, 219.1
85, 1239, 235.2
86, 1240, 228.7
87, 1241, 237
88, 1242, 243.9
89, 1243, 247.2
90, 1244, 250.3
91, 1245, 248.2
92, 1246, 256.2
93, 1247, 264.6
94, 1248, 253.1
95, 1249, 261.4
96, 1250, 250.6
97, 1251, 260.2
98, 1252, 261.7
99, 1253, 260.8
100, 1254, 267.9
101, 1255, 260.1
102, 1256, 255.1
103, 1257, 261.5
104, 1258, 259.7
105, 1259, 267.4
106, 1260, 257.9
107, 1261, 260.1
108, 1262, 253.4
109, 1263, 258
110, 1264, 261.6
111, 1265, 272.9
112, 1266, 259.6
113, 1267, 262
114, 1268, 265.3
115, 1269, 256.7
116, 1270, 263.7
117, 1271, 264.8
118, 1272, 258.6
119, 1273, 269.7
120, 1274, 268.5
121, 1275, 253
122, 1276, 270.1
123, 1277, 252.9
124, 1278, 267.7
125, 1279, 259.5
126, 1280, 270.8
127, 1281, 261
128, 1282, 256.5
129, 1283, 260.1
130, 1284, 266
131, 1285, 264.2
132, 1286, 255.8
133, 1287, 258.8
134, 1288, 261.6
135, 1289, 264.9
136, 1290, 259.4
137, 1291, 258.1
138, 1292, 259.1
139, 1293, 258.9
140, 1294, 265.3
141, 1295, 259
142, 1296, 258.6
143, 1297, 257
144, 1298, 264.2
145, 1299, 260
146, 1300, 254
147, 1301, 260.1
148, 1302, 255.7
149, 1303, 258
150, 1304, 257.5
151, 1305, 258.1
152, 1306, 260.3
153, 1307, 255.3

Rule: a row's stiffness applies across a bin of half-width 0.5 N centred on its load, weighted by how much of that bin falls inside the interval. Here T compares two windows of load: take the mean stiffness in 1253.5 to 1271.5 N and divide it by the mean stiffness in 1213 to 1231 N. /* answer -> 2.06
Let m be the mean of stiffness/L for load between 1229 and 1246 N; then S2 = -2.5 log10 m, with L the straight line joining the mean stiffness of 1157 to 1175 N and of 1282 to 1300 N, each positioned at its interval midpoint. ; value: 0.24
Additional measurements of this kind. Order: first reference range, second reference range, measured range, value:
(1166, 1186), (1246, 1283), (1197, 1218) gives 0.49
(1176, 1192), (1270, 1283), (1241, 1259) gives 0.03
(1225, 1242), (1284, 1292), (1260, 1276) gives -0.12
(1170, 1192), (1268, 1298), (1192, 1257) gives 0.33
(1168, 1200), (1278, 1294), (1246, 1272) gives 0.00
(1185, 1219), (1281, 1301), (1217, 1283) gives 0.05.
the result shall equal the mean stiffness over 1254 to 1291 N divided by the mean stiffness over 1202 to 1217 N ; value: 1.67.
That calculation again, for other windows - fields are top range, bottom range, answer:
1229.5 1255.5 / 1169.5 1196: 0.87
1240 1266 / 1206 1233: 1.86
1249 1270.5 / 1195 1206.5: 1.20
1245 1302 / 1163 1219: 1.14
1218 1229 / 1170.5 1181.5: 0.45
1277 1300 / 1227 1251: 1.20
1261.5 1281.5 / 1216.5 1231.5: 2.02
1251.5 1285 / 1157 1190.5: 0.96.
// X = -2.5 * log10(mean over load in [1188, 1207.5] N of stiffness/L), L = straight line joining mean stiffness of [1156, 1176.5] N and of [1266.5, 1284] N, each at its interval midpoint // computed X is 0.19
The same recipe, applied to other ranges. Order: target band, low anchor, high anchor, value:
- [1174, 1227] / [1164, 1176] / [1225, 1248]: 0.21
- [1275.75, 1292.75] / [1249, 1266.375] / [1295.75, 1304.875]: -0.01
